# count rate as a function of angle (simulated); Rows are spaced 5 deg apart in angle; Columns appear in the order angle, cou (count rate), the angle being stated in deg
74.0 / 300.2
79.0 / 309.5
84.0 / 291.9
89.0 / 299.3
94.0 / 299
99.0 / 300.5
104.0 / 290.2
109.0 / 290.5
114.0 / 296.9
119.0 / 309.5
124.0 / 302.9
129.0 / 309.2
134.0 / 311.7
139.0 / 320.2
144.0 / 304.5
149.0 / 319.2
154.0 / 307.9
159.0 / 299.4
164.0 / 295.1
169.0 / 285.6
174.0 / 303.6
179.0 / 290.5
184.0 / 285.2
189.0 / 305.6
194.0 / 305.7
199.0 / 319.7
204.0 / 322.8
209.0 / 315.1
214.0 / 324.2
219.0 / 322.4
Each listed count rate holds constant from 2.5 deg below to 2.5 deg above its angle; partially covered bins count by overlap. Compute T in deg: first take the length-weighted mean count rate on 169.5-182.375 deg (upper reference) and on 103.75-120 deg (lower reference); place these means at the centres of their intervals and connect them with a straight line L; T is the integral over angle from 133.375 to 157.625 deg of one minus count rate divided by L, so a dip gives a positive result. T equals -1.4 deg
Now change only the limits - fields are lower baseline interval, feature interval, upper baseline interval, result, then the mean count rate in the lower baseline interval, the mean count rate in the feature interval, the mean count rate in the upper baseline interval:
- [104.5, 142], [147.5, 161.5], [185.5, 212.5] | 0.0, 305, 308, 313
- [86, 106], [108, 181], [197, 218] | 0.9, 297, 303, 321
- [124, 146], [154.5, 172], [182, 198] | 0.6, 311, 295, 301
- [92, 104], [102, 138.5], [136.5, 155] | 0.3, 298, 303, 313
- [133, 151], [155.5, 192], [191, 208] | 2.2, 314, 296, 316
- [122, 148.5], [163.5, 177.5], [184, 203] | 0.7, 311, 294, 308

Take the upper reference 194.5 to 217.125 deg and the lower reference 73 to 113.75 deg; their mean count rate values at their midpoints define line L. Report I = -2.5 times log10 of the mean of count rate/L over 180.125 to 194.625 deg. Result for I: 0.07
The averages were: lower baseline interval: 298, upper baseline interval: 319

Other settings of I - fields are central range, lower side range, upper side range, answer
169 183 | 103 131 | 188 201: 0.05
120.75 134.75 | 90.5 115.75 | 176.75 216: -0.03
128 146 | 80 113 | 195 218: -0.03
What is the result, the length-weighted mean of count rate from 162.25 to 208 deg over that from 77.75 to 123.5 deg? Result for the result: 1.01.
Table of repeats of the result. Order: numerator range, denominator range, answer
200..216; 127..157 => 1.03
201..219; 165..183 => 1.10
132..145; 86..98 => 1.05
